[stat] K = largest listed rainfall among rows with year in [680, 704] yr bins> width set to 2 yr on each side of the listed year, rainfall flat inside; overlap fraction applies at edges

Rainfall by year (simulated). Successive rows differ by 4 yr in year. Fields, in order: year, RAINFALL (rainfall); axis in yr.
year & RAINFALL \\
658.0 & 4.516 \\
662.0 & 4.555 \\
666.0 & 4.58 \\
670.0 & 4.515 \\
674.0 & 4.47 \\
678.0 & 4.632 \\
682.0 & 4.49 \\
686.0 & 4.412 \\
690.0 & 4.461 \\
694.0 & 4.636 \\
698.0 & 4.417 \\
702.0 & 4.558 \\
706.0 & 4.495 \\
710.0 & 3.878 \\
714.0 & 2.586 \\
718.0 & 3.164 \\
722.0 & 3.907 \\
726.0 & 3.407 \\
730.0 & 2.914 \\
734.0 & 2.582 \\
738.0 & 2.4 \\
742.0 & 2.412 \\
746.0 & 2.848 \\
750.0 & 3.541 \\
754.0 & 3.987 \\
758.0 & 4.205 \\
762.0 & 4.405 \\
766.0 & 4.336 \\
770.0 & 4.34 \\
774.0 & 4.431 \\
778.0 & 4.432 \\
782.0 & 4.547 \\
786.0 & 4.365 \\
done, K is 4.636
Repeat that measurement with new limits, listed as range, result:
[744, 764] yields 4.405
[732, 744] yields 2.582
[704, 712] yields 4.495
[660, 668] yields 4.58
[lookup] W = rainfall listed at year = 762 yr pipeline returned 4.405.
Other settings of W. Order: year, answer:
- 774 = 4.431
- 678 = 4.632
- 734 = 2.582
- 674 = 4.47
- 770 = 4.34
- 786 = 4.365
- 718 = 3.164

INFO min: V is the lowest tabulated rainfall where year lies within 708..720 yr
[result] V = 2.586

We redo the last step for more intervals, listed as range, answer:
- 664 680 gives 4.47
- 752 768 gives 3.987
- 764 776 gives 4.336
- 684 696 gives 4.412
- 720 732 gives 2.914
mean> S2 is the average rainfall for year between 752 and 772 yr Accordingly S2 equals 4.25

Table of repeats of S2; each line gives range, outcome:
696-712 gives 4.34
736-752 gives 2.8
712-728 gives 3.27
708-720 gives 3.21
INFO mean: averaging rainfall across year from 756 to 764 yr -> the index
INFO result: 4.3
